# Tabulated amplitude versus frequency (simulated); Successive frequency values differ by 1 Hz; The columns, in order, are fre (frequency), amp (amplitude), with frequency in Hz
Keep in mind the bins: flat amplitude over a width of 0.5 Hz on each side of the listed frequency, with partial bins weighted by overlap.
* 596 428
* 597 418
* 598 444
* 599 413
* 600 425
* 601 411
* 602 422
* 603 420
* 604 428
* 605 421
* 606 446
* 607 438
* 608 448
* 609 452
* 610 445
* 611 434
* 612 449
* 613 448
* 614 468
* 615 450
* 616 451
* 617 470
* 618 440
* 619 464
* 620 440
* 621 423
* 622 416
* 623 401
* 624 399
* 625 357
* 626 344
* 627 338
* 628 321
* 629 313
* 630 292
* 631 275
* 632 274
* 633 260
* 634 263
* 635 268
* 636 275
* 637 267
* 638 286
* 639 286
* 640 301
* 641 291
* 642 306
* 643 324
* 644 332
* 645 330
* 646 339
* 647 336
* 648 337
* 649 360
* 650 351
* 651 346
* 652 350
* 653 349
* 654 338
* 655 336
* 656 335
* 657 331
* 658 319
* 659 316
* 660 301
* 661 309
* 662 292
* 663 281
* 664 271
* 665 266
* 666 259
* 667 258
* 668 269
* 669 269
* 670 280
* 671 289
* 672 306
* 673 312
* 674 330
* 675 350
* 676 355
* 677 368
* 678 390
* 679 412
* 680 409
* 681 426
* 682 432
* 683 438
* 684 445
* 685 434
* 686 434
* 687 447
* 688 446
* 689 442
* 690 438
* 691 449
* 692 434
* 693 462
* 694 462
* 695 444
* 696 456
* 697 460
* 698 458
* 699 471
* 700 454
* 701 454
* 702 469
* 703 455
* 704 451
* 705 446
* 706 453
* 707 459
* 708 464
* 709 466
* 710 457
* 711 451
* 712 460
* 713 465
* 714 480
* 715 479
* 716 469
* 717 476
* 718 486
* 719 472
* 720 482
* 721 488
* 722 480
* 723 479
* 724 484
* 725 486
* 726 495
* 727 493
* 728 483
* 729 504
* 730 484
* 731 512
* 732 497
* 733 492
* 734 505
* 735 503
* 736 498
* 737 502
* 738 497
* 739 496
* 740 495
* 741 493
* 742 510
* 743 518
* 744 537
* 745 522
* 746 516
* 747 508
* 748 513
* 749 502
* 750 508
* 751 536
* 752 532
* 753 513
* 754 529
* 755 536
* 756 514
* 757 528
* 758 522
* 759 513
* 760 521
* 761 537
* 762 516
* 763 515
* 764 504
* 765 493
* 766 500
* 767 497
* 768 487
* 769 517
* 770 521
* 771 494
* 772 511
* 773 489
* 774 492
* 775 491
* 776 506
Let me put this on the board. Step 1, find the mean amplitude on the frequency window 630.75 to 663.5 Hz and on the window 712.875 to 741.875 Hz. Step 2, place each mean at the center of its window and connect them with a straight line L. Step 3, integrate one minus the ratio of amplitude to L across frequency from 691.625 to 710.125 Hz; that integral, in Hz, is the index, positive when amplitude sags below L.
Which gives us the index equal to -1.1 Hz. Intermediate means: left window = 311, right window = 489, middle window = 457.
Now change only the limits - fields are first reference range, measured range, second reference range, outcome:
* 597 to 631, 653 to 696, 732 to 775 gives 8.88 Hz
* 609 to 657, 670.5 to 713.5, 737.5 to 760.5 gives 0.97 Hz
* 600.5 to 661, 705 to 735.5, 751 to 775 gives -1.01 Hz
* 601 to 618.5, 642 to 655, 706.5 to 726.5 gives 3.27 Hz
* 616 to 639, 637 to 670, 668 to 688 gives 4.55 Hz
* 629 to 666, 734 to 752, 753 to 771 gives -1.12 Hz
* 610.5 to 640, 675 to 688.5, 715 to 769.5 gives 0.49 Hz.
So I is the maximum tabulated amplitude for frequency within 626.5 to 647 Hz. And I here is 339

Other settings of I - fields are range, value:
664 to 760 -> 537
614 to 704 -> 471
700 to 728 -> 495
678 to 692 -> 449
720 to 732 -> 512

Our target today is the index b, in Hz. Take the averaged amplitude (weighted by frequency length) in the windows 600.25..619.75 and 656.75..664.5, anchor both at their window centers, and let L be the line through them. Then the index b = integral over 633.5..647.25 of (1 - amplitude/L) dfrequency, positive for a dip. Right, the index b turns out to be 2.2 Hz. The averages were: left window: 442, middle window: 300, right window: 302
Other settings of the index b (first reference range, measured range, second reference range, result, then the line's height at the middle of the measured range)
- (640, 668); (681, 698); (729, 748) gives -2.1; 395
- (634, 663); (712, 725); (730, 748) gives -0.4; 463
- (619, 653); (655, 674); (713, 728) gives 4.3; 381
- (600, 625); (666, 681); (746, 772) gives 4.5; 468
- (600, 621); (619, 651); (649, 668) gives 4.0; 375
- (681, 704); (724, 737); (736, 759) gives 0.0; 494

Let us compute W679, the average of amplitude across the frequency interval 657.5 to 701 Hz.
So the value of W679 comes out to 376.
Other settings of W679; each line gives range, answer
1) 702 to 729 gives 472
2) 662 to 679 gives 306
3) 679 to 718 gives 452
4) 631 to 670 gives 304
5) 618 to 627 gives 404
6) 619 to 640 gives 328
